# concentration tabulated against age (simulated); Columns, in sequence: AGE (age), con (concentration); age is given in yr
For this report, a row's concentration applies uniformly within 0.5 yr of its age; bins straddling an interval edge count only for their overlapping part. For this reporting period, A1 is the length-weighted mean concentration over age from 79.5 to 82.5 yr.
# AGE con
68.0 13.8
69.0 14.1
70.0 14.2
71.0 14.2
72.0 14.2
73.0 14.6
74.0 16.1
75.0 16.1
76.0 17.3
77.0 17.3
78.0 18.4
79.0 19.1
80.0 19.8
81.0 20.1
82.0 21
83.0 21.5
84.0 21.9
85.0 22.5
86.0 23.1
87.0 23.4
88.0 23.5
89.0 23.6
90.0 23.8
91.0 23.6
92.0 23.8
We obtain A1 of 20.3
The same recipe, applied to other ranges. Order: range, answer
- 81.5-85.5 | 21.7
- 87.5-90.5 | 23.6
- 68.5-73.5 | 14.3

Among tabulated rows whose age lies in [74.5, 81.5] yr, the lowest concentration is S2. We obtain 16.1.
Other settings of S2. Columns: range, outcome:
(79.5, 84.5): 19.8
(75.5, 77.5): 17.3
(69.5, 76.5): 14.2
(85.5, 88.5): 23.1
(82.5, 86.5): 21.5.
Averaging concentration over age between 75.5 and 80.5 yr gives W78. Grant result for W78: 18.4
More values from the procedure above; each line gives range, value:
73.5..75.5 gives 16.1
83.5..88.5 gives 22.9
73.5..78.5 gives 17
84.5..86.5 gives 22.8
